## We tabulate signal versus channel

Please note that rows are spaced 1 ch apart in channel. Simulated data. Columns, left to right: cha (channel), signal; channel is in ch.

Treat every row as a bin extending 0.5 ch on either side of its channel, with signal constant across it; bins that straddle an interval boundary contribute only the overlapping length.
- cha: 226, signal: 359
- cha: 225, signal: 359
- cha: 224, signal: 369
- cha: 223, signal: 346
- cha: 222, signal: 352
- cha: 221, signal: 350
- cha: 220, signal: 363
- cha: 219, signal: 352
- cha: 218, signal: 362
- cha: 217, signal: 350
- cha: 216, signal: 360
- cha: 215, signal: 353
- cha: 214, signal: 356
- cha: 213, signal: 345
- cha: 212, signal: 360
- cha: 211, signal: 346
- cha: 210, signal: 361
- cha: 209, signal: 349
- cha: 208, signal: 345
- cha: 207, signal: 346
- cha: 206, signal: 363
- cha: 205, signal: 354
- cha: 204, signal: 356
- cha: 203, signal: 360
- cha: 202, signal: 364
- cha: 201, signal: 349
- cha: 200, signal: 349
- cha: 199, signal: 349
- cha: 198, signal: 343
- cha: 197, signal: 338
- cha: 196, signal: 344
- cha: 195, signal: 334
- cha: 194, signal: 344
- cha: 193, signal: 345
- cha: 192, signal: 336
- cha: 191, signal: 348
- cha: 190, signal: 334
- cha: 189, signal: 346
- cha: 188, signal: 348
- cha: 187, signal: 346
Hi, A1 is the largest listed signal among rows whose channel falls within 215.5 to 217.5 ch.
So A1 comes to 360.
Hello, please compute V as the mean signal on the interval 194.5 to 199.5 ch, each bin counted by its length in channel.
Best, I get 342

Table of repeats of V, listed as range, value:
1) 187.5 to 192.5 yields 342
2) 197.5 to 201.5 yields 348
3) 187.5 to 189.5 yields 347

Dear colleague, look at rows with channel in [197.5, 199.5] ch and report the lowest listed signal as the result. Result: 343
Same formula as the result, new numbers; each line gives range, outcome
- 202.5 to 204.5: 356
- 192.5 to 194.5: 344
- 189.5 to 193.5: 334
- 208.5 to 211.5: 346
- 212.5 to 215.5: 345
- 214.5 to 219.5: 350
